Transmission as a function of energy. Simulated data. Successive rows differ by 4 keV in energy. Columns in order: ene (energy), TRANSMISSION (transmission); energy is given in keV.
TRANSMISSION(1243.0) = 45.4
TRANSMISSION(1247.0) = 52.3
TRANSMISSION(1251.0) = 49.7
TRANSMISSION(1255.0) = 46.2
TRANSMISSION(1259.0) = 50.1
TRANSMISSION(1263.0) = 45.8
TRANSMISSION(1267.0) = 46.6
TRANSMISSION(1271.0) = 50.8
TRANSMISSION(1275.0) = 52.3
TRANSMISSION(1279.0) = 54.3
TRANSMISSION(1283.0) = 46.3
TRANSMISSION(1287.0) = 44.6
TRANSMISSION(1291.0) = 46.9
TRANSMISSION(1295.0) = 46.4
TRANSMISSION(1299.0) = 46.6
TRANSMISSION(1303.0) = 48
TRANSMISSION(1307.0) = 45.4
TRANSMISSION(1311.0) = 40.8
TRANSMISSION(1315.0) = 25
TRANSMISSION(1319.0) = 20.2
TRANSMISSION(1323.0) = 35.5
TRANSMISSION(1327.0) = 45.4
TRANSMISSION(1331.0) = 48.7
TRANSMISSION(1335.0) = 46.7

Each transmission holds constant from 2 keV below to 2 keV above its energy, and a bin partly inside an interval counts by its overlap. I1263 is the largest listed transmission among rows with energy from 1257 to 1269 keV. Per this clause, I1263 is 50.1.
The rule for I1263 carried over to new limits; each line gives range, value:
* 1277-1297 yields 54.3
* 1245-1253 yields 52.3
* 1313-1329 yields 45.4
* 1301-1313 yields 48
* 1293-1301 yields 46.6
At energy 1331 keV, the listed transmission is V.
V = 48.7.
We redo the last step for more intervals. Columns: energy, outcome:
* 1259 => 50.1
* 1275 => 52.3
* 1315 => 25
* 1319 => 20.2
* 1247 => 52.3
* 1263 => 45.8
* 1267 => 46.6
